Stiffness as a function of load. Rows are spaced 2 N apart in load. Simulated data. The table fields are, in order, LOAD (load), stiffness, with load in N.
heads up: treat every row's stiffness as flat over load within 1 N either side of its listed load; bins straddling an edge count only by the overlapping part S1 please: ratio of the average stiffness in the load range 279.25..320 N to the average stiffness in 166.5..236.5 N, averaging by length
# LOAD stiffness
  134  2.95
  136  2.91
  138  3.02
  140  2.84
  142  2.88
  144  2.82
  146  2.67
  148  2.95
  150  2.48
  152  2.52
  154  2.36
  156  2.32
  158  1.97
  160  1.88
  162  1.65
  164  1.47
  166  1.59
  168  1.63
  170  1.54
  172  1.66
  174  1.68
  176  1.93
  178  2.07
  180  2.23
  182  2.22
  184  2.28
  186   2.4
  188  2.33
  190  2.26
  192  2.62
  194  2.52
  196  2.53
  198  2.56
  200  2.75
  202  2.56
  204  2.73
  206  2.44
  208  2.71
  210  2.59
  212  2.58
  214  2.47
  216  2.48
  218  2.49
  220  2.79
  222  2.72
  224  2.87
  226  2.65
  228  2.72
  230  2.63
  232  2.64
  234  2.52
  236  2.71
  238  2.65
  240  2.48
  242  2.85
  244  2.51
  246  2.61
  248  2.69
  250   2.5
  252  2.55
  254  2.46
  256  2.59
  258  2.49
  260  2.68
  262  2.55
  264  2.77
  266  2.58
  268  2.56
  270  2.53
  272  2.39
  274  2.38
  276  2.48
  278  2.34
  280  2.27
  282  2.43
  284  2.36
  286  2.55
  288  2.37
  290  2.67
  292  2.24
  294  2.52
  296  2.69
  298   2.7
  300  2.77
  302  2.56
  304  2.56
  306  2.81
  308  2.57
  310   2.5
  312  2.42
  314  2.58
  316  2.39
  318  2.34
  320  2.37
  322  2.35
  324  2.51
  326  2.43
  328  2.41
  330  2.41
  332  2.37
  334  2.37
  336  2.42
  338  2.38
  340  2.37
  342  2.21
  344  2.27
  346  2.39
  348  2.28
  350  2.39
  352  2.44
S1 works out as 1.04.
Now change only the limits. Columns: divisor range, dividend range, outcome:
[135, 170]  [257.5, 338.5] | 1.07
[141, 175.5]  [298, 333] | 1.18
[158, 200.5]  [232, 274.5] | 1.24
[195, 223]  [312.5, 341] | 0.93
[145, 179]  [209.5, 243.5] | 1.30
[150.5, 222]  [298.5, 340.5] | 1.10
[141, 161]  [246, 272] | 1.04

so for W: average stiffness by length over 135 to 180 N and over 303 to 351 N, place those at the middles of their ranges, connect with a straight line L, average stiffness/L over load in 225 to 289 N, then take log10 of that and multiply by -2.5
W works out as -0.09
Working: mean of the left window 2.22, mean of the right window 2.42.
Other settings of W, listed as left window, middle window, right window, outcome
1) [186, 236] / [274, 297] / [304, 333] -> 0.03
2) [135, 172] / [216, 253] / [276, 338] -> -0.11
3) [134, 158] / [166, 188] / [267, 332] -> 0.32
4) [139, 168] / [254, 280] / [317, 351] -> -0.08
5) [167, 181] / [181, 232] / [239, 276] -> -0.21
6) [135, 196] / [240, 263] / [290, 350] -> -0.09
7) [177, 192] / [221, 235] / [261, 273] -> -0.11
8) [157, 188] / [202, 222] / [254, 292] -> -0.21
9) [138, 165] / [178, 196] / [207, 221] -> 0.07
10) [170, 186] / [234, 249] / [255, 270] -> -0.08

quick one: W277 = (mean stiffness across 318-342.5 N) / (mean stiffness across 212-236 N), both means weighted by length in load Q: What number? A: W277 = 0.91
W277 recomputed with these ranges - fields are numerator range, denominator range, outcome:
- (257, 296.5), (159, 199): 1.21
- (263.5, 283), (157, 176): 1.46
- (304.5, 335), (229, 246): 0.94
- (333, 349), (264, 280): 0.94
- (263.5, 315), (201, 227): 0.96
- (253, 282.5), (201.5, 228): 0.95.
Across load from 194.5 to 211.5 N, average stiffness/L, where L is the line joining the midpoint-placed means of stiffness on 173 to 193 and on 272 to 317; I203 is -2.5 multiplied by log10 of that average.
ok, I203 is -0.16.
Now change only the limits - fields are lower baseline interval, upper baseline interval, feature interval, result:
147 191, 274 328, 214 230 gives -0.19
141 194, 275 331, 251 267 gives -0.09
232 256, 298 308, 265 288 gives 0.08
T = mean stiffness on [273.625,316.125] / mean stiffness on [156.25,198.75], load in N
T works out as 1.2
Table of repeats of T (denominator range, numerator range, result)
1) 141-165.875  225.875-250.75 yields 1.14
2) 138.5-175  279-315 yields 1.16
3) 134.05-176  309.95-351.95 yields 1.06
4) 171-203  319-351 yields 1.04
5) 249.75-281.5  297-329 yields 1.00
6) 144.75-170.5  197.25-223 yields 1.24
